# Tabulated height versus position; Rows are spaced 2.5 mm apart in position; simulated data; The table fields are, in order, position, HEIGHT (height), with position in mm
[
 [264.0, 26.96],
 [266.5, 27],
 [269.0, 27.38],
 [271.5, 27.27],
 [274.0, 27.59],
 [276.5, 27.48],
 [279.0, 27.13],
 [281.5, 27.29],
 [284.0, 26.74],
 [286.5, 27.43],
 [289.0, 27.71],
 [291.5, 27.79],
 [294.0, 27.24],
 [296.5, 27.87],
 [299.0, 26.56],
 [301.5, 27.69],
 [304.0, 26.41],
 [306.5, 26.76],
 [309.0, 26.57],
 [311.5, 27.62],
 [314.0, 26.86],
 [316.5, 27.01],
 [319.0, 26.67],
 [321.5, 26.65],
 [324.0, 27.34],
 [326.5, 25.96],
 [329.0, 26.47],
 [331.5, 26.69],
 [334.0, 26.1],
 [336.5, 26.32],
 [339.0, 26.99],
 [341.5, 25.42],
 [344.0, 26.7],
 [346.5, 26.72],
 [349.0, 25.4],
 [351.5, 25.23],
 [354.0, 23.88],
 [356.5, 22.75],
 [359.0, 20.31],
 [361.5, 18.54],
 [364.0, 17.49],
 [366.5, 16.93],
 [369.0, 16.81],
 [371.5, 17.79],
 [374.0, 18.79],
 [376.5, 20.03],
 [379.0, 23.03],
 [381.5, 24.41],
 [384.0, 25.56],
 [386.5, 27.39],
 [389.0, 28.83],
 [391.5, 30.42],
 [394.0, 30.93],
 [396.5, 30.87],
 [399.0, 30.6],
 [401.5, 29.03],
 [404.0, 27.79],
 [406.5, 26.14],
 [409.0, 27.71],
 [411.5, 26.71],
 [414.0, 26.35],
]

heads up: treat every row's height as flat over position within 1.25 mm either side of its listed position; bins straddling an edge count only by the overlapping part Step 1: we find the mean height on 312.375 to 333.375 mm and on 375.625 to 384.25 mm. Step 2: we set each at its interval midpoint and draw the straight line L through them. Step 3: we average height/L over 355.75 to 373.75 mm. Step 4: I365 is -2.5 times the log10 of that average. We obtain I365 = 0.28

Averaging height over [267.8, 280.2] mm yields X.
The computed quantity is 27.4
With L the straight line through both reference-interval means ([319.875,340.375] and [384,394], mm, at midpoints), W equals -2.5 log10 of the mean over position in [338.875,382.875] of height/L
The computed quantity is 0.25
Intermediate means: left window 26.6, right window 28.7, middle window 22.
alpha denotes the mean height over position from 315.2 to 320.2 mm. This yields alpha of 26.8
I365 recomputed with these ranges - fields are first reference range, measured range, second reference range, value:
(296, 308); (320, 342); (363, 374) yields -0.16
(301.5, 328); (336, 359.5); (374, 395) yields 0.05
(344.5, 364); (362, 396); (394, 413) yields 0.13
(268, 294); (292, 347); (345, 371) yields -0.10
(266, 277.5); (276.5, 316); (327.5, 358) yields -0.02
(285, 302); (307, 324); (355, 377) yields -0.09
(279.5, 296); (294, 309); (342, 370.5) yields -0.03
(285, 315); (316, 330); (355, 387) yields -0.07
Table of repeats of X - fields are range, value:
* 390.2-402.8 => 30.4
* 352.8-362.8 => 21.3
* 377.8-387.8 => 25.1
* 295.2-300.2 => 27.2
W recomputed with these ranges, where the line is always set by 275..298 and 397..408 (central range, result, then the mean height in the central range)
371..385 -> 0.29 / 21.7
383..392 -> 0.02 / 27.9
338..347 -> 0.06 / 26.4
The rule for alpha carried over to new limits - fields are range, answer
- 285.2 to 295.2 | 27.5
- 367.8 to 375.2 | 17.8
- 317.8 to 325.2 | 26.9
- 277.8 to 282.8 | 27.2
